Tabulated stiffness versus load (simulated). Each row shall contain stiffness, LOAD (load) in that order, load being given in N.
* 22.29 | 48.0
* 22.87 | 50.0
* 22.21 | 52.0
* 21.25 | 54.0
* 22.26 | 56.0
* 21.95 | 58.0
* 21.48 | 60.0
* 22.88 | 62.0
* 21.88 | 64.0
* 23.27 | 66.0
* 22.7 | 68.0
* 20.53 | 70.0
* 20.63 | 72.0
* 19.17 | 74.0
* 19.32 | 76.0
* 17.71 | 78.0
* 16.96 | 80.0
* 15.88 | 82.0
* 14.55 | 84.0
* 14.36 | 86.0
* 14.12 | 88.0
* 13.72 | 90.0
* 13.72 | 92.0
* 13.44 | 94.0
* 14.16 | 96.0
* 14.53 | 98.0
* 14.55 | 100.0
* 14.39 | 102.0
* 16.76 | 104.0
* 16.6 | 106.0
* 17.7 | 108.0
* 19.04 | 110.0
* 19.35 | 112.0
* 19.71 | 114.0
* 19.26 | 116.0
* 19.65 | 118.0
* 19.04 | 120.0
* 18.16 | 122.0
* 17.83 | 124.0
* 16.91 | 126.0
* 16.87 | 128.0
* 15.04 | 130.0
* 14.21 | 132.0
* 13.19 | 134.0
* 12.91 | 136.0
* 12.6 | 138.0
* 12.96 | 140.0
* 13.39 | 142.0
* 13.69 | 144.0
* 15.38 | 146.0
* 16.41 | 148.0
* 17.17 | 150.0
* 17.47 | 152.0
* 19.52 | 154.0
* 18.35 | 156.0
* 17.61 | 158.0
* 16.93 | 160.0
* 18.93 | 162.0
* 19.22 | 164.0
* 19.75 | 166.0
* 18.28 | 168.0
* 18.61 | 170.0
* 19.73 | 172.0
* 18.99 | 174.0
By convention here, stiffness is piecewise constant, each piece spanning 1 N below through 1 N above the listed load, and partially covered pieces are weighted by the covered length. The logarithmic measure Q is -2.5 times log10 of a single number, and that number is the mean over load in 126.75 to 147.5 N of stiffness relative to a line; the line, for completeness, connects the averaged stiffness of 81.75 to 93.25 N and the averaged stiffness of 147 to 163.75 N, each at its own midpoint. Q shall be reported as 0.19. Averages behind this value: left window 14.3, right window 17.9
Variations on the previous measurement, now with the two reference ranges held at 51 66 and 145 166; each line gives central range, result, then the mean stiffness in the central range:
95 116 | 0.19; 16.8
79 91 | 0.37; 14.9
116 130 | 0.08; 17.9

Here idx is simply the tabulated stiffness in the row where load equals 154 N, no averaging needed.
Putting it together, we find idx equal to 19.52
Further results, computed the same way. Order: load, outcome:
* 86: 14.36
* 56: 22.26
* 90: 13.72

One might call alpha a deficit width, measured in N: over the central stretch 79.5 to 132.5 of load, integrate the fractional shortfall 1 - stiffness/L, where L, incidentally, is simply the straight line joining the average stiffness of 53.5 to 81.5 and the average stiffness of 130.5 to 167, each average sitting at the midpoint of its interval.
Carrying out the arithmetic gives 6.1 N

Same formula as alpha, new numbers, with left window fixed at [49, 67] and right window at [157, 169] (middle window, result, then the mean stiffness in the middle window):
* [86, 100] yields 4.6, 14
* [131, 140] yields 2.9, 13.2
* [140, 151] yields 2.3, 15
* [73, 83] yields 1.7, 17.8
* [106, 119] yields 0.9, 18.9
